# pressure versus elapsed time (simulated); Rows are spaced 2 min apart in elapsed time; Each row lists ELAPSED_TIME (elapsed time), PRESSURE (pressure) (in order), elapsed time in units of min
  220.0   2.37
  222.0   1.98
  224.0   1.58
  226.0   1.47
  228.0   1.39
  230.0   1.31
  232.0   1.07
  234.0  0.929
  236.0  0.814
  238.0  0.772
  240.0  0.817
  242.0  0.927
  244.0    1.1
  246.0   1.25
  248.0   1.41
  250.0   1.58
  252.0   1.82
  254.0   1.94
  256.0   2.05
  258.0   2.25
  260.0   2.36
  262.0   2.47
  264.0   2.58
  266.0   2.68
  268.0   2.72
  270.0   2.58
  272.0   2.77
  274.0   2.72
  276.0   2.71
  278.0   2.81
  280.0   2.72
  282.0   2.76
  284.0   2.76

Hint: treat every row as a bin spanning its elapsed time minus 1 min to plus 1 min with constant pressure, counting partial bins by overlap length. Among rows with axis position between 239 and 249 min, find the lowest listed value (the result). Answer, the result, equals 0.817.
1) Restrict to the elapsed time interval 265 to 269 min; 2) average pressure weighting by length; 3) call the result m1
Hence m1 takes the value 2.7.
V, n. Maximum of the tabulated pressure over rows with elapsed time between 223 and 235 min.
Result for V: 1.58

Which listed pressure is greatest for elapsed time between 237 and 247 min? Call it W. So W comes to 1.25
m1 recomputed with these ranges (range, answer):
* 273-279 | 2.75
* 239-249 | 1.1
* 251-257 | 1.94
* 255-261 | 2.22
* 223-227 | 1.52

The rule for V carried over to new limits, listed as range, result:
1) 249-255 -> 1.94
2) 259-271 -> 2.72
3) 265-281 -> 2.81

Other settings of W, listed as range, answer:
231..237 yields 1.07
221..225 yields 1.98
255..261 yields 2.36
